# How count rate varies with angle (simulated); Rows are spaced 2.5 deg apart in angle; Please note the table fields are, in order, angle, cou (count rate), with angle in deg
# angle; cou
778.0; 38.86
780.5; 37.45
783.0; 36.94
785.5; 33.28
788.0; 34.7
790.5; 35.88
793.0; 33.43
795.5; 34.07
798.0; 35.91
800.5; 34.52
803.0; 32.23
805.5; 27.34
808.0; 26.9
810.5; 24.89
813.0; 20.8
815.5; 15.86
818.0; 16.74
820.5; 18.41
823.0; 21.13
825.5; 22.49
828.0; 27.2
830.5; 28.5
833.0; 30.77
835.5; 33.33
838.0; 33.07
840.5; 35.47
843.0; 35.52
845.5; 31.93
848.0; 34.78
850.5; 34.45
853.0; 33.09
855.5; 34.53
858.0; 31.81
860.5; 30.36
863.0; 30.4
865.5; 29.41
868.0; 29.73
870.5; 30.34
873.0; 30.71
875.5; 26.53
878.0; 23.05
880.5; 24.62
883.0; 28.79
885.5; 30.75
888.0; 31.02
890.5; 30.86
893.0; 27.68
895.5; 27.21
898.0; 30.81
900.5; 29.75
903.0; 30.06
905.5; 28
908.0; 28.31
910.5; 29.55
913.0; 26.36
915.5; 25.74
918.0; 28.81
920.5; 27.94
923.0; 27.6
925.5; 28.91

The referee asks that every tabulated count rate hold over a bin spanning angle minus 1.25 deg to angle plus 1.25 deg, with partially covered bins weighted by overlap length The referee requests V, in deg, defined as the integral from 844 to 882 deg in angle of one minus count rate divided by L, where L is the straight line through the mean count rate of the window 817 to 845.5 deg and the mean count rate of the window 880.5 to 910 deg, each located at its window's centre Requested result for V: -2.6 deg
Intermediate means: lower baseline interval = 27.8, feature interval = 30.4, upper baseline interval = 29.2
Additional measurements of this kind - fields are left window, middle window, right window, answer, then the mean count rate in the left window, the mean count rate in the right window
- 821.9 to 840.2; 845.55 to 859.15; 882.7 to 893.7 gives -2.1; 28.5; 30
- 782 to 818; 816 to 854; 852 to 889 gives 1.2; 30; 29.6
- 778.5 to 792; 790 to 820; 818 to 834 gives 2.7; 35.8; 24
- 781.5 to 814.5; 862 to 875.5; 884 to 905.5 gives 0.2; 31.5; 29.7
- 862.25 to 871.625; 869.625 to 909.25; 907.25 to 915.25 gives 0.2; 29.9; 27.8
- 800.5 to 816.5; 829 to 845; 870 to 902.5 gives -3.6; 25.6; 28.6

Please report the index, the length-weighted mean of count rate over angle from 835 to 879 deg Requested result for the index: 31.6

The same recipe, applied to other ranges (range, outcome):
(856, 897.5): 29.1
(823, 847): 30.5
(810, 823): 19.2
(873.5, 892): 28.1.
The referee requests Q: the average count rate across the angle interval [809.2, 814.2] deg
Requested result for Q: 22.9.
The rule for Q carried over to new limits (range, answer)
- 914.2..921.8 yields 27.5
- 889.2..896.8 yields 28.6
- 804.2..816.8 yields 23.2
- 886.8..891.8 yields 30.9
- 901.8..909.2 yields 28.8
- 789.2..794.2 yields 34.7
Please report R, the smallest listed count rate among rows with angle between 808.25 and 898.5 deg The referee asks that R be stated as 15.86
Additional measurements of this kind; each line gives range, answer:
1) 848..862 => 30.36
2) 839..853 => 31.93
